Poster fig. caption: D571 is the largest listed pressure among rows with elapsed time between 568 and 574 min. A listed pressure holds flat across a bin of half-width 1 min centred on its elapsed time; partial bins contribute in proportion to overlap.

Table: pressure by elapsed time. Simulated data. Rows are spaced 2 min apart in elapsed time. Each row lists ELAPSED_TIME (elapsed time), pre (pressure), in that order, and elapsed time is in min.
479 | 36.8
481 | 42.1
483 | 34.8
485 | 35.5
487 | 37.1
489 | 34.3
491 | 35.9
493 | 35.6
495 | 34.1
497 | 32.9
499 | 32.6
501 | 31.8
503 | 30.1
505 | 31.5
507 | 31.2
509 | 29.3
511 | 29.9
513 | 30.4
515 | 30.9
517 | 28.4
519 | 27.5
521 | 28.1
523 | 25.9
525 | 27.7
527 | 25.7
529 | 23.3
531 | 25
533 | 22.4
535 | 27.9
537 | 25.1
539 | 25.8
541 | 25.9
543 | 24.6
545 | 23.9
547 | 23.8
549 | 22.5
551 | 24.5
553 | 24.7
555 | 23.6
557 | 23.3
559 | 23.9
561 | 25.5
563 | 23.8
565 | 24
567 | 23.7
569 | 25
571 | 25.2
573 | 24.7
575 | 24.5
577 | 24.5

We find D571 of 25.2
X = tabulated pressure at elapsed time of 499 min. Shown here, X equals 32.6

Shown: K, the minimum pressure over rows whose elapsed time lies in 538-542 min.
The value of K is 25.8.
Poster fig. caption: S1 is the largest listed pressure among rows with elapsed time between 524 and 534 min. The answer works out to 27.7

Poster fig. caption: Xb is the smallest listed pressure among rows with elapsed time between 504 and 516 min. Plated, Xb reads 29.3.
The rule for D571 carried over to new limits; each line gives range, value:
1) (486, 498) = 37.1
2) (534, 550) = 27.9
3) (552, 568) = 25.5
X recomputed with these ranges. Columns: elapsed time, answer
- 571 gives 25.2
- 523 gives 25.9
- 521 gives 28.1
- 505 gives 31.5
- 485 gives 35.5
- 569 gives 25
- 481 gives 42.1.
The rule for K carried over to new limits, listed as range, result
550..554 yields 24.5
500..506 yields 30.1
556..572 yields 23.3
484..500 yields 32.6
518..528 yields 25.7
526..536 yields 22.4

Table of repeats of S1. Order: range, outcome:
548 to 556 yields 24.7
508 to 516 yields 30.9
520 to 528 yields 28.1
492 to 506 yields 35.6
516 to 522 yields 28.4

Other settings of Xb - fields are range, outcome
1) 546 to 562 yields 22.5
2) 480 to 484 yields 34.8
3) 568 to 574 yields 24.7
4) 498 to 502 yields 31.8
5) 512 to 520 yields 27.5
